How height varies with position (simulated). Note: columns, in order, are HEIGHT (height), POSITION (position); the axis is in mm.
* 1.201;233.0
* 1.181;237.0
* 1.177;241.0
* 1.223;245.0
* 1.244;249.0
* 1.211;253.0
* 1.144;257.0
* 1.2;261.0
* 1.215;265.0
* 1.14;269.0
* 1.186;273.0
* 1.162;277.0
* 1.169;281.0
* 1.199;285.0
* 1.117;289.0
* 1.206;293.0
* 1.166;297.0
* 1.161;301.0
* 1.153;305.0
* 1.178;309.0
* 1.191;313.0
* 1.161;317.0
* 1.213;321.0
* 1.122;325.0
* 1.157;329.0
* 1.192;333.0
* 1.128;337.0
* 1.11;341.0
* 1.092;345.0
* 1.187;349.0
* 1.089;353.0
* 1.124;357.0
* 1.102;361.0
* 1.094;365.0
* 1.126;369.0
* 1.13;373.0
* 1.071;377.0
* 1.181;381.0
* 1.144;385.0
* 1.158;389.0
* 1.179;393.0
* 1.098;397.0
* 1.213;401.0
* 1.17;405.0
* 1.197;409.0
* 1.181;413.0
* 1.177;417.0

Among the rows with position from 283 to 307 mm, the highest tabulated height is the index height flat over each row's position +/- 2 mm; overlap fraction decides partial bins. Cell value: 1.206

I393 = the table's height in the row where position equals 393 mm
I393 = 1.179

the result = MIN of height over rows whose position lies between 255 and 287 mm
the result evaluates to 1.14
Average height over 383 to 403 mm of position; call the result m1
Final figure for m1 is 1.16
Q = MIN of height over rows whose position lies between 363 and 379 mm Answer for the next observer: 1.071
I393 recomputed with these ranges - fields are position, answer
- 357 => 1.124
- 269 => 1.14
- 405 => 1.17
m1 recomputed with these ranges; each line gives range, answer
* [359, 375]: 1.11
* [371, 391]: 1.14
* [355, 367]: 1.11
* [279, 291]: 1.16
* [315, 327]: 1.17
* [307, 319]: 1.18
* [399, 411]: 1.19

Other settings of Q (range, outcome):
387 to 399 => 1.098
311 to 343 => 1.11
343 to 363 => 1.089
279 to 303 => 1.117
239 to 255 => 1.177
